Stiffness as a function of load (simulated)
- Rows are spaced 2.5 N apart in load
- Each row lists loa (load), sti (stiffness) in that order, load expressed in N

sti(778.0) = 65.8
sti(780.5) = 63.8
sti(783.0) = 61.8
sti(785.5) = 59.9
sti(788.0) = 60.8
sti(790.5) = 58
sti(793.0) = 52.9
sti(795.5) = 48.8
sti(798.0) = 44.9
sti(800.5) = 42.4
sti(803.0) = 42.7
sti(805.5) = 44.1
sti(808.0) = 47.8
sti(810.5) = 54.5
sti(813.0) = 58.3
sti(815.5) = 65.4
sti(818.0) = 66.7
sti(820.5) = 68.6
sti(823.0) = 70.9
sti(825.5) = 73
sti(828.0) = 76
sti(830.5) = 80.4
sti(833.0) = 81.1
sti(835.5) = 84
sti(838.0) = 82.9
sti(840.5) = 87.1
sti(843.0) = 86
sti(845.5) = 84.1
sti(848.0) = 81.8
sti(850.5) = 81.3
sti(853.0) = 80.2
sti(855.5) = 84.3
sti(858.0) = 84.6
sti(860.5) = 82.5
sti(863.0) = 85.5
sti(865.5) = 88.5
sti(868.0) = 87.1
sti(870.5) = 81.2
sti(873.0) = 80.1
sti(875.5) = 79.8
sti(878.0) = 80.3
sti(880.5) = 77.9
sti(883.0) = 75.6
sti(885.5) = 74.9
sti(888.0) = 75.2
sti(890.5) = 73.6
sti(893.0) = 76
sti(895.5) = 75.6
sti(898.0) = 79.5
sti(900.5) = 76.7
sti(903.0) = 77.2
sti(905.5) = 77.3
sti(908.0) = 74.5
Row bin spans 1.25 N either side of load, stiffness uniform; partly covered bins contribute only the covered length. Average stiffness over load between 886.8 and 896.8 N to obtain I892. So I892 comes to 75.1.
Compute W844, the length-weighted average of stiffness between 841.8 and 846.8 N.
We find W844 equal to 85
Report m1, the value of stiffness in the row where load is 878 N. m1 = 80.3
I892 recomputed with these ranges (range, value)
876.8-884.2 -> 77.9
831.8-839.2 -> 82.7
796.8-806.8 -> 43.5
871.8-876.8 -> 80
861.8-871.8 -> 85.5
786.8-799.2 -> 53.1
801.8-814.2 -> 49.5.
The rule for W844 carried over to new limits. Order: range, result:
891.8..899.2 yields 77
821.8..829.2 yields 73.3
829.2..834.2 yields 80.7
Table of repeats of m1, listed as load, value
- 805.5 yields 44.1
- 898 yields 79.5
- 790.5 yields 58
